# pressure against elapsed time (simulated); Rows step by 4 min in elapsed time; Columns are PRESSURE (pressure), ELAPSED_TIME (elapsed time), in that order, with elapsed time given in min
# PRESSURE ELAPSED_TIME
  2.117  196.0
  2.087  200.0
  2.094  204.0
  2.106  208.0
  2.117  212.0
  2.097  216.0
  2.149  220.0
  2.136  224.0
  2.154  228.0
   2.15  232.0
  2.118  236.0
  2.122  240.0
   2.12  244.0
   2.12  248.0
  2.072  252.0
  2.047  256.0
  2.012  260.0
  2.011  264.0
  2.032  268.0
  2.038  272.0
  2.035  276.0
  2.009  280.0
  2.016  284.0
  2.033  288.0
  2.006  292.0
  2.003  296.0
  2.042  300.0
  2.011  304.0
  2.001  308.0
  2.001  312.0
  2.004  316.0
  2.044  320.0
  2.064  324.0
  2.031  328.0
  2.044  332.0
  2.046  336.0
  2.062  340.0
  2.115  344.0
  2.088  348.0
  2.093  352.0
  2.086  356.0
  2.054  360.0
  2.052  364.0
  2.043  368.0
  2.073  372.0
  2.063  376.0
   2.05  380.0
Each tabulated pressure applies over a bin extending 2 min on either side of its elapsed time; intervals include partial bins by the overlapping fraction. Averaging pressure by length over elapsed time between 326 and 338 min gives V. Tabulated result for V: 2.04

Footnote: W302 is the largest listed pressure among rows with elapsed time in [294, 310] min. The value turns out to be 2.042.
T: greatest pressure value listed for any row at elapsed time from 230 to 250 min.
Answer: 2.15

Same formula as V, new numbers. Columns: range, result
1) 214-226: 2.13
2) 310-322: 2.02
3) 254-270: 2.03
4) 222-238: 2.14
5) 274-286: 2.02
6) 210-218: 2.11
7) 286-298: 2.01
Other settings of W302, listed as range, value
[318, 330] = 2.064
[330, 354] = 2.115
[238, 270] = 2.122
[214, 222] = 2.149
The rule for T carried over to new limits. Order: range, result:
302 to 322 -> 2.044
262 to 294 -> 2.038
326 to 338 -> 2.046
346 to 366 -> 2.093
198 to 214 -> 2.117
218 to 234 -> 2.154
